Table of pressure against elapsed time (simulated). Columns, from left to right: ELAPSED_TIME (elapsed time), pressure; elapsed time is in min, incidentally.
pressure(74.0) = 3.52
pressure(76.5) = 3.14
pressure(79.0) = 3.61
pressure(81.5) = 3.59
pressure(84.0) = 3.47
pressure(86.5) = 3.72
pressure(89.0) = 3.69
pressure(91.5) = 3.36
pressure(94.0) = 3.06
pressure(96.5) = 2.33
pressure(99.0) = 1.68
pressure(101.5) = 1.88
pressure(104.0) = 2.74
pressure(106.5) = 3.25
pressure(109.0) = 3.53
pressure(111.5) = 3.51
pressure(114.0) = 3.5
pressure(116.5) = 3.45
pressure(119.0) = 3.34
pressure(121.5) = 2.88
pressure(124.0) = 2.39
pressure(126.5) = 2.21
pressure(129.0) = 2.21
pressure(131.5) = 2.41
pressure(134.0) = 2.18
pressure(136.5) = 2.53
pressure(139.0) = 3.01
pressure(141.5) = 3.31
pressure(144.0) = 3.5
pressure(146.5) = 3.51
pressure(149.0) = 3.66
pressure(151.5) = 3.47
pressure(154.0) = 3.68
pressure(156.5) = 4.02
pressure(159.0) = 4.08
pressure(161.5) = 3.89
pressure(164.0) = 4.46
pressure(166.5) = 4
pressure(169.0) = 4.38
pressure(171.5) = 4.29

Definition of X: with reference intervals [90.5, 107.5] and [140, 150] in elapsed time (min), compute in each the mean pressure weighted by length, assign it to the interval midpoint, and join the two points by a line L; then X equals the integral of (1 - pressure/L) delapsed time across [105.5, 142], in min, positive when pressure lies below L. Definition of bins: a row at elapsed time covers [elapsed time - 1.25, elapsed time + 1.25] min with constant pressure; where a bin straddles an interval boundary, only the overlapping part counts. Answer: 1.6 min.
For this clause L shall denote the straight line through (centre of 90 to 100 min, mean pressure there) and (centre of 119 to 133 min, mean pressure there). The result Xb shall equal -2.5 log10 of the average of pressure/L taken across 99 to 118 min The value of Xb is -0.17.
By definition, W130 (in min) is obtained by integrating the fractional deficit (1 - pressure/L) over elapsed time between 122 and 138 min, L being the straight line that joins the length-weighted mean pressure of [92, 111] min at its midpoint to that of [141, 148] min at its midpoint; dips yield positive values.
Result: 4.22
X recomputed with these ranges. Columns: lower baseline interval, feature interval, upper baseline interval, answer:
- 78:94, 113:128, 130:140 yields -0.6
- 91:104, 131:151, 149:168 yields 2.6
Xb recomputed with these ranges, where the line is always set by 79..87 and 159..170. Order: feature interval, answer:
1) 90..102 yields 0.41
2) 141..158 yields 0.13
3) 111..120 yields 0.11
